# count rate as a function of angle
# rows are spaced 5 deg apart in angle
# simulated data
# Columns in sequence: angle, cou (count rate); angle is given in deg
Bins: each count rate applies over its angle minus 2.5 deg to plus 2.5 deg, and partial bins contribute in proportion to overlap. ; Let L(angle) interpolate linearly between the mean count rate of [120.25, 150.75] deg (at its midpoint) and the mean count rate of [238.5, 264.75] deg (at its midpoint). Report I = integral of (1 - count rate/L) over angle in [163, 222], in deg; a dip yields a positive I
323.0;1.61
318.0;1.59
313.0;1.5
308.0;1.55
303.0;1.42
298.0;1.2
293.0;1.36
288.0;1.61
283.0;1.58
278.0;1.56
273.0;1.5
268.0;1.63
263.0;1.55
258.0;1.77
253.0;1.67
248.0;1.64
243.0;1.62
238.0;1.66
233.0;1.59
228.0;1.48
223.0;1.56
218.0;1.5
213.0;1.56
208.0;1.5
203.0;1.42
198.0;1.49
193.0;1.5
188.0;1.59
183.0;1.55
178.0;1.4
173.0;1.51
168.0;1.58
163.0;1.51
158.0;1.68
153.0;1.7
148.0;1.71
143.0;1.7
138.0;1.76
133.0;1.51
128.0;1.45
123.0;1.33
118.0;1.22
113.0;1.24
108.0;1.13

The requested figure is 3.8 deg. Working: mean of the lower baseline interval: 1.57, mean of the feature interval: 1.51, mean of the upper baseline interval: 1.65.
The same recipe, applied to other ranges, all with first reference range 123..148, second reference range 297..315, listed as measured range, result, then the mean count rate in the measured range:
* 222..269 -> -4.1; 1.62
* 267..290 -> -1.8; 1.57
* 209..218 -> -0.1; 1.53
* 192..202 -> 0.3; 1.48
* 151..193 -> -0.1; 1.56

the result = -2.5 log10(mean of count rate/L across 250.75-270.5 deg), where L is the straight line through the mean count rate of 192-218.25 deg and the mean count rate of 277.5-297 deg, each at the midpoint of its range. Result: -0.11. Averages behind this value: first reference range 1.49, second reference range 1.5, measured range 1.65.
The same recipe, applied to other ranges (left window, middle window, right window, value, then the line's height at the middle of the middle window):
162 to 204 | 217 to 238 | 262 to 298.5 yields -0.028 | 1.51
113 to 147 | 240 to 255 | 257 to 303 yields -0.093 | 1.51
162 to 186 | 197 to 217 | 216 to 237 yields 0.027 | 1.53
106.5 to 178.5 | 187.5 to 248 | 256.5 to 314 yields -0.023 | 1.51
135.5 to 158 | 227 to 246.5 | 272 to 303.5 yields -0.032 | 1.55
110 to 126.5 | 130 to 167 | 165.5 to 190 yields -0.178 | 1.4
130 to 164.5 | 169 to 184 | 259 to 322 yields 0.095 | 1.63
